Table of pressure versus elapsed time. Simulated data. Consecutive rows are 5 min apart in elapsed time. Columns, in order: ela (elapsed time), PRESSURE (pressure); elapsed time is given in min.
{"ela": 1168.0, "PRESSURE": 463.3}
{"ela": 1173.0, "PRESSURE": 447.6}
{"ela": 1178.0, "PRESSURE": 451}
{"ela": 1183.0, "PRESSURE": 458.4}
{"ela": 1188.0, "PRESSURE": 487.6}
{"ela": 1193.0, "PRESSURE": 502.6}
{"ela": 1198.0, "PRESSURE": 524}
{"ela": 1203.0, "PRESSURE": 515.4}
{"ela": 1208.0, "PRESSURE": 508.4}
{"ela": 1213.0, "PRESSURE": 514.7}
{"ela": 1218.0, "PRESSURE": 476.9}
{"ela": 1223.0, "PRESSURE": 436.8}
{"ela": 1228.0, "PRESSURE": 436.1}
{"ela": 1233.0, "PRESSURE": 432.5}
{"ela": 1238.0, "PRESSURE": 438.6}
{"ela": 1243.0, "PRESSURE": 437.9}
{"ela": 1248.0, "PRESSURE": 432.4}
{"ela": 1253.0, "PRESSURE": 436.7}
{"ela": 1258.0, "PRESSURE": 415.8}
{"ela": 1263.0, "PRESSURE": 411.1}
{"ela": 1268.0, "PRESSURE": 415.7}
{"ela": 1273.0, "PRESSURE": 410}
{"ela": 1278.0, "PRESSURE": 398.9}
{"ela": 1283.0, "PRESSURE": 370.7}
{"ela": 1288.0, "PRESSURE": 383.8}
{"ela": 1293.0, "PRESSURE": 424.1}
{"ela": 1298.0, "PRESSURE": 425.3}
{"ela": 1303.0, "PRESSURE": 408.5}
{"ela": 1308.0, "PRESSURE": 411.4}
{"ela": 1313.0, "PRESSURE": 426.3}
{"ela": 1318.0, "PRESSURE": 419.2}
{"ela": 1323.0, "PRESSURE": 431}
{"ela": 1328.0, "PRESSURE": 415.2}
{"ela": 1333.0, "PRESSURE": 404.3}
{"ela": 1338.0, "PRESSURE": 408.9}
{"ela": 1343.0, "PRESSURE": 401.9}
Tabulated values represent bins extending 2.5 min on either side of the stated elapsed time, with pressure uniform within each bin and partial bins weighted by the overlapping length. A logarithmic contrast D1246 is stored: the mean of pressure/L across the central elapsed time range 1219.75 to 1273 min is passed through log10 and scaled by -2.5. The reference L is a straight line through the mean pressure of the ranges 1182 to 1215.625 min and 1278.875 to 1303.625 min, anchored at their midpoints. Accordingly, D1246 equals 0.054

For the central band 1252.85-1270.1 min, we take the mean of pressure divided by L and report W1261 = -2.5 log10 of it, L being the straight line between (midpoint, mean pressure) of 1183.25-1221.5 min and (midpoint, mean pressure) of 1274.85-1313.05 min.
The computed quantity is 0.053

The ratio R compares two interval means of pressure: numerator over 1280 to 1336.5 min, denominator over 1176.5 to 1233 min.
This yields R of 0.85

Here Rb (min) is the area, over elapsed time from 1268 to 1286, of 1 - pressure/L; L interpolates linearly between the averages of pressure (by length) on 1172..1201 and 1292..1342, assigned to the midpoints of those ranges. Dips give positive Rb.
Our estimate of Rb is 1.7 min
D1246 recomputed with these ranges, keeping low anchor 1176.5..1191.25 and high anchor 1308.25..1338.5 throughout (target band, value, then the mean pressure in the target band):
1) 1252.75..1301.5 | 0.068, 408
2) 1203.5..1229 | -0.054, 480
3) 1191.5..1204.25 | -0.114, 515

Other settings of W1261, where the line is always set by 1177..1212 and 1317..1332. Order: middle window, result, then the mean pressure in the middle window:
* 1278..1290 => 0.16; 381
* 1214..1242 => 0.07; 448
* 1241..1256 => 0.07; 435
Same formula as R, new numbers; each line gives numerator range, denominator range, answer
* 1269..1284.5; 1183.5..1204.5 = 0.79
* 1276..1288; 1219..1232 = 0.87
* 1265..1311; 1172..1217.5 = 0.83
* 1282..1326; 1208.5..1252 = 0.91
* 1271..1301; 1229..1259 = 0.93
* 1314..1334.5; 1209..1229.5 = 0.89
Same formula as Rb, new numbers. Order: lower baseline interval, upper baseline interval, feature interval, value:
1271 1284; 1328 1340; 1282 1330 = -1.31 min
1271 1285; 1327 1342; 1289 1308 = -0.80 min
